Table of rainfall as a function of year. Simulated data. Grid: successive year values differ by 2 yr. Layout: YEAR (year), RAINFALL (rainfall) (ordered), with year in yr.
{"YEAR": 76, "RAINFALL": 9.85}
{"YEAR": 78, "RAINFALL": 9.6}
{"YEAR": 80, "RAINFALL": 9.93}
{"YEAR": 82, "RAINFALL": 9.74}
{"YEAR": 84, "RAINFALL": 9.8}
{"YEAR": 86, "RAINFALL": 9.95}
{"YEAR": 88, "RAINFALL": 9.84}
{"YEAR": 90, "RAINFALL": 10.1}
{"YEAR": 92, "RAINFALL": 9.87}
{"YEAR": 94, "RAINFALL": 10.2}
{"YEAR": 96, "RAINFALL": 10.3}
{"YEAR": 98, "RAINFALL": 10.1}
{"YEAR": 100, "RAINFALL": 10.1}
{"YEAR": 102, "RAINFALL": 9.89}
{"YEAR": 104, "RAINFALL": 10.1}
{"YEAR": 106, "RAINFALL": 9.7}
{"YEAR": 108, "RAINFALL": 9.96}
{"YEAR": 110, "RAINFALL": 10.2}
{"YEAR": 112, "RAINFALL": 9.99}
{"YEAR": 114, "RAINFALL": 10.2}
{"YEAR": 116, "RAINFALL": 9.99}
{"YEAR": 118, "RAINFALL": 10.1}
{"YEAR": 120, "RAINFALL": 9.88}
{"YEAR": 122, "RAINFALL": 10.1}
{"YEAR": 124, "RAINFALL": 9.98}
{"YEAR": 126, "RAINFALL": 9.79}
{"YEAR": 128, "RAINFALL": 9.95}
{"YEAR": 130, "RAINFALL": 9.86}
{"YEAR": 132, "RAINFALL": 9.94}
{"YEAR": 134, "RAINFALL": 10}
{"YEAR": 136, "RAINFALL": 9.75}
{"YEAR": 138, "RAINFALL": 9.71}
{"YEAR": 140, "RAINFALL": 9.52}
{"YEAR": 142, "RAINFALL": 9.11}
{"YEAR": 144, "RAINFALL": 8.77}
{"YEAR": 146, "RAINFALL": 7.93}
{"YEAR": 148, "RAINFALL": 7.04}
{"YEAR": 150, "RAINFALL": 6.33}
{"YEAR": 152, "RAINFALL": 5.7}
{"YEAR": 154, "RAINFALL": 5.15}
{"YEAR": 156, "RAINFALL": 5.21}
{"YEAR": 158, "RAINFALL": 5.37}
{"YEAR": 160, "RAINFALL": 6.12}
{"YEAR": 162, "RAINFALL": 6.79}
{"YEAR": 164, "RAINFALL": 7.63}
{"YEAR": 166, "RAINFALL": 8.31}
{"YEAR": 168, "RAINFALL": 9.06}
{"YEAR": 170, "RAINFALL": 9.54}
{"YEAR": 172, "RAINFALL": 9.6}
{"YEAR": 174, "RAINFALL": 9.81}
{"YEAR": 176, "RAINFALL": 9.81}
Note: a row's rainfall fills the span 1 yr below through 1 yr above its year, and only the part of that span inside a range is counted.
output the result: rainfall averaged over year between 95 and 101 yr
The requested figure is 10.2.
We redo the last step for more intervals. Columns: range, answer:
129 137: 9.89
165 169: 8.69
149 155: 5.73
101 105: 10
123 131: 9.89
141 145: 8.94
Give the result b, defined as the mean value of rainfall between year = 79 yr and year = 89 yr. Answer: 9.85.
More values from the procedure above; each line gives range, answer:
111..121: 10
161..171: 8.27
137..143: 9.45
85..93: 9.94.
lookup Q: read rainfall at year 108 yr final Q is 9.96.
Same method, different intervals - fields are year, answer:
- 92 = 9.87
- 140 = 9.52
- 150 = 6.33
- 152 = 5.7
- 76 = 9.85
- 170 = 9.54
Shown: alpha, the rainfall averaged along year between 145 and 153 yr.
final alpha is 6.75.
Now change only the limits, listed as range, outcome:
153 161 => 5.46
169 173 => 9.57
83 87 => 9.88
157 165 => 6.48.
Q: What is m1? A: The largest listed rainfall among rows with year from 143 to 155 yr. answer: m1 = 8.77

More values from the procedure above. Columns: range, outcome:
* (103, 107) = 10.1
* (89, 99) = 10.3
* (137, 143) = 9.71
